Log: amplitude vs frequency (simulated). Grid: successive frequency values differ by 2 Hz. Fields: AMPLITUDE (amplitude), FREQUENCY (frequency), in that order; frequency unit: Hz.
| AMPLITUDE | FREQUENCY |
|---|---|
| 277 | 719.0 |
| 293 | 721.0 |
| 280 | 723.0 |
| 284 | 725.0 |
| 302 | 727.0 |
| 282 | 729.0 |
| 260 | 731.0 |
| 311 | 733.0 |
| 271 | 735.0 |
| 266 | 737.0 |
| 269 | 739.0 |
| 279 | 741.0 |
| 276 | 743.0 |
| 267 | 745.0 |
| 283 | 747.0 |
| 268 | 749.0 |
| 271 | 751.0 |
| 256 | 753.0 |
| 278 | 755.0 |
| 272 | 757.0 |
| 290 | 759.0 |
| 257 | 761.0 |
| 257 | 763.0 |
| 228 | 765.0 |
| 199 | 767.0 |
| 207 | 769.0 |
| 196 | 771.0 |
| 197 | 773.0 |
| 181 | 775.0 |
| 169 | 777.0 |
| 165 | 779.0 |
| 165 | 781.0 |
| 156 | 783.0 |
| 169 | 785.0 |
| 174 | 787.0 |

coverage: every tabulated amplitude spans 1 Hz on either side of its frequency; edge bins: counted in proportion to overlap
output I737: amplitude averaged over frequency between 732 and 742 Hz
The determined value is 279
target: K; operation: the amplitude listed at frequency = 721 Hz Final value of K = 293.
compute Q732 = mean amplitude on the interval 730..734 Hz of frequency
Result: 286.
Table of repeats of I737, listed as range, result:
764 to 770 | 211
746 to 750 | 276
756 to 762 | 273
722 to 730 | 287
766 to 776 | 196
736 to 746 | 271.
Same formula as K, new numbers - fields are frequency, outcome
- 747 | 283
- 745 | 267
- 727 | 302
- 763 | 257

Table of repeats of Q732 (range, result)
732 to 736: 291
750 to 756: 268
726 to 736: 285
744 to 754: 269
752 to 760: 274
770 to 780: 182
